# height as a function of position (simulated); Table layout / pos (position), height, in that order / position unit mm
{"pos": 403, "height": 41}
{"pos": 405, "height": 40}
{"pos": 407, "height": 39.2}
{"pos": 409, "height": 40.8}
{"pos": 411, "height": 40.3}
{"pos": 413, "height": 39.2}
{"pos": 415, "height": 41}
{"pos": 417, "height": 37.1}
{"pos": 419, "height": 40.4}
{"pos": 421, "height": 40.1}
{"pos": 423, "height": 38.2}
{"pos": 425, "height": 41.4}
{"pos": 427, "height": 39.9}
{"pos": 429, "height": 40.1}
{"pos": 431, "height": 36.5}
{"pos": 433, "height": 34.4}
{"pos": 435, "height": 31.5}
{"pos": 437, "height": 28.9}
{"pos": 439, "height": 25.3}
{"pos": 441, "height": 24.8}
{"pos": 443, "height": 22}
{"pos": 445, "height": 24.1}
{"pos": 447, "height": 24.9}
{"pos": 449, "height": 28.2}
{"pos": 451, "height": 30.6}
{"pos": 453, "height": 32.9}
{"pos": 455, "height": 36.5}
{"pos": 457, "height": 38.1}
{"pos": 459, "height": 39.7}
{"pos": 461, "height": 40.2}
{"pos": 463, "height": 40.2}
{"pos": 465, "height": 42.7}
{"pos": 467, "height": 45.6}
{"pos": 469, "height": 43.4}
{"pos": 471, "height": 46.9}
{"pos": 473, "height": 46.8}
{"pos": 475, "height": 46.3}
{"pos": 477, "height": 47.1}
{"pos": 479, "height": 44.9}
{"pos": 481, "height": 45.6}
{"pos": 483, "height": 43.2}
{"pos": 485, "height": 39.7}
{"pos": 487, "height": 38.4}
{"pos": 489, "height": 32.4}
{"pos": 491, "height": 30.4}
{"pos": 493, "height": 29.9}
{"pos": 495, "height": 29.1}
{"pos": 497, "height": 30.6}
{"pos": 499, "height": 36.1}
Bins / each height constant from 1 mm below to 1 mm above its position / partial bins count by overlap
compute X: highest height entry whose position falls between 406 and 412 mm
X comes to 40.8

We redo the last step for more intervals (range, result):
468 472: 46.9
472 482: 47.1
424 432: 41.4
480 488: 45.6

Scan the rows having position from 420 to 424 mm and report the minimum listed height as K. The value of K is 38.2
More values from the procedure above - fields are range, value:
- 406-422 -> 37.1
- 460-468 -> 40.2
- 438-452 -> 22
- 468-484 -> 43.2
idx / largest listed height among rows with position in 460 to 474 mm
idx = 46.9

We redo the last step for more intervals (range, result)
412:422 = 41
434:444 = 31.5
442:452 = 30.6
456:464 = 40.2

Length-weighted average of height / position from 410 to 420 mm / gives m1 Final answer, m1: 39.6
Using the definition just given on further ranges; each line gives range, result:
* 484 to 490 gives 36.8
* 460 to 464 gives 40.2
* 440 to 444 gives 23.4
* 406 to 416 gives 40.1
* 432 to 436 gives 33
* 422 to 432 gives 39.2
